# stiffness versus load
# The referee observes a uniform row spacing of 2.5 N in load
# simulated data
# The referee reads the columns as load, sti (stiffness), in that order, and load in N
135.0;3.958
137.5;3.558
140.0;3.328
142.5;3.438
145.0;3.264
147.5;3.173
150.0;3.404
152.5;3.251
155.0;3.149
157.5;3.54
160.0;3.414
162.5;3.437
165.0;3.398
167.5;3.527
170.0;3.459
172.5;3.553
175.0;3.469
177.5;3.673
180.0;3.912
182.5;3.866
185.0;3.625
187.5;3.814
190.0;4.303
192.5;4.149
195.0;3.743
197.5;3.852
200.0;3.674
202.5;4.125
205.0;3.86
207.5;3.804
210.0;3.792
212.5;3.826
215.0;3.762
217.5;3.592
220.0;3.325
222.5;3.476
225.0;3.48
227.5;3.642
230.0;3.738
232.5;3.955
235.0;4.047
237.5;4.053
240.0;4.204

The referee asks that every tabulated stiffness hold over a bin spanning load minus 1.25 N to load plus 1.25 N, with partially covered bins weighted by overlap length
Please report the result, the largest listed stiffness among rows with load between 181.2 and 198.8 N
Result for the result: 4.303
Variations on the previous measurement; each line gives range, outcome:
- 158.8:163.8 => 3.437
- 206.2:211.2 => 3.804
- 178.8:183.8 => 3.912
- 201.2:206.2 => 4.125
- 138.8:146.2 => 3.438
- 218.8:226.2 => 3.48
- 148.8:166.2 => 3.54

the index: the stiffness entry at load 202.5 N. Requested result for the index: 4.125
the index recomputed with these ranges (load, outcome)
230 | 3.738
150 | 3.404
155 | 3.149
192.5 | 4.149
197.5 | 3.852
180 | 3.912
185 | 3.625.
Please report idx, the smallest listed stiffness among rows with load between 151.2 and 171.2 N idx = 3.149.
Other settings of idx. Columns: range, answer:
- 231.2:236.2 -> 3.955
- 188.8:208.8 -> 3.674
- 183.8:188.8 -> 3.625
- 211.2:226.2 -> 3.325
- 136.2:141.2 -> 3.328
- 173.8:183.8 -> 3.469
